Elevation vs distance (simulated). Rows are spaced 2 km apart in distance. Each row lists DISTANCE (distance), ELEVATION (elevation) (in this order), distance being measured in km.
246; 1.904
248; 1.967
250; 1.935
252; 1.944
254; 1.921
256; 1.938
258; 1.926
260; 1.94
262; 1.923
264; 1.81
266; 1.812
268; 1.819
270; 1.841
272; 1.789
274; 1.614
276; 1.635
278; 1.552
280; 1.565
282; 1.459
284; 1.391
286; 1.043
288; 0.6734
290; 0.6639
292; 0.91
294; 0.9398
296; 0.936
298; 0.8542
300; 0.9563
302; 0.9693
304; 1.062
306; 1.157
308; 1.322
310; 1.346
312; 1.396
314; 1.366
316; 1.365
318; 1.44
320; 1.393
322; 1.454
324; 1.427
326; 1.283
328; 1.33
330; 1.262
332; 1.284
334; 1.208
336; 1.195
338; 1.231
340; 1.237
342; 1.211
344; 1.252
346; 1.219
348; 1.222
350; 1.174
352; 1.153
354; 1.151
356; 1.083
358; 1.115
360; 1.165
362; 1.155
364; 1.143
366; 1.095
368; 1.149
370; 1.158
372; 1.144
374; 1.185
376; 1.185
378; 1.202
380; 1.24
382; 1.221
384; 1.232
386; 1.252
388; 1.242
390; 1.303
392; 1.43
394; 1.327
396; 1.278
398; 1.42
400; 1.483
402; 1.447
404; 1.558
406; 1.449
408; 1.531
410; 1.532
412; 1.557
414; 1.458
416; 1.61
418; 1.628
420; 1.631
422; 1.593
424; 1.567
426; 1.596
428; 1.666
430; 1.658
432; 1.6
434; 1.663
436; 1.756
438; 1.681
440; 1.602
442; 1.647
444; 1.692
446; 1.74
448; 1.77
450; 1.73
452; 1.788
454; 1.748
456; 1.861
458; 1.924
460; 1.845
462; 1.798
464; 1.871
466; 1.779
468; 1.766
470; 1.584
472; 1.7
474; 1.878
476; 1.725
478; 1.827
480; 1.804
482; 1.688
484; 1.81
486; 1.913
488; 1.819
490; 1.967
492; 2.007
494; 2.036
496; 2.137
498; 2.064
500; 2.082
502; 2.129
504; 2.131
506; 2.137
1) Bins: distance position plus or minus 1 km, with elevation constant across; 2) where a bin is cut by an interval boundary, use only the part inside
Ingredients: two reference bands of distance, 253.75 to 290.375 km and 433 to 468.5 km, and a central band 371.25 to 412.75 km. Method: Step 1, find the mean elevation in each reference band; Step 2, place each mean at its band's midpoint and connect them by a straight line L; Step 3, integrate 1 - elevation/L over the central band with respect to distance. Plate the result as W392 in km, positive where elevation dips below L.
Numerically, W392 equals 8.87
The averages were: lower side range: 1.6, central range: 1.34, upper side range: 1.76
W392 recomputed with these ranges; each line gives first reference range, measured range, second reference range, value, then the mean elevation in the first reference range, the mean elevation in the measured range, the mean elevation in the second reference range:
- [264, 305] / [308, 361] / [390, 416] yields 3.4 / 1.29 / 1.27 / 1.46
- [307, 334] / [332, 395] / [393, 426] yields 9.9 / 1.35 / 1.2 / 1.51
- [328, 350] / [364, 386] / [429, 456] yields 3.4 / 1.23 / 1.18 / 1.7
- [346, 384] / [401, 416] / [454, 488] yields -0.9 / 1.17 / 1.51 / 1.8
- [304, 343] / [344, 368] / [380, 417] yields 3.4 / 1.3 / 1.16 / 1.4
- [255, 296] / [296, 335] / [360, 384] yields 3.2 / 1.5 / 1.25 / 1.17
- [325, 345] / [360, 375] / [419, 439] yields 2.6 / 1.25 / 1.15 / 1.64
